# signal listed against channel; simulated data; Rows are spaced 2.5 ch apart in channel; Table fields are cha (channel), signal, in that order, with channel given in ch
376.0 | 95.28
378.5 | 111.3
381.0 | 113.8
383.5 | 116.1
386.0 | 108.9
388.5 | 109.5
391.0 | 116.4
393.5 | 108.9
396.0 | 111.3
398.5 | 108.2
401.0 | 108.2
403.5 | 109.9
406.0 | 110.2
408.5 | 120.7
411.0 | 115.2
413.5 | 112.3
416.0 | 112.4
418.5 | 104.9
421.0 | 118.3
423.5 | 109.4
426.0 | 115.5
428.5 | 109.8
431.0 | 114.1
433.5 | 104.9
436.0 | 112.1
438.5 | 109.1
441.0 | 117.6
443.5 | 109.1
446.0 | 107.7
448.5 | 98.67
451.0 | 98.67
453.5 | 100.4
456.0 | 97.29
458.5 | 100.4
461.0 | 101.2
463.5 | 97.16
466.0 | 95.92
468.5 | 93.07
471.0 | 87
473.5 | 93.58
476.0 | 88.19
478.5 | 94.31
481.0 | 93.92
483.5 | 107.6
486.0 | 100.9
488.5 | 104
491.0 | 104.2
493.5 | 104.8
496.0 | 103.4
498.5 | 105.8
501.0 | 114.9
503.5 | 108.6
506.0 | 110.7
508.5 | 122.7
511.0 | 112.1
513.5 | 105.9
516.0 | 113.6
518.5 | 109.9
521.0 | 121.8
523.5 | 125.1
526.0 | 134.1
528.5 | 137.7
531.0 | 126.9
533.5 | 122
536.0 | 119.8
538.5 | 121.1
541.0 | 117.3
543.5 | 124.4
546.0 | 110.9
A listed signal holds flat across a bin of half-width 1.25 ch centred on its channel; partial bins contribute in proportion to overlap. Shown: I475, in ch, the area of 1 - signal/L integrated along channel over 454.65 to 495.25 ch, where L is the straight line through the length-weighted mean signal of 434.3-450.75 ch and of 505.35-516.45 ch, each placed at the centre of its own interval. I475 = 4.69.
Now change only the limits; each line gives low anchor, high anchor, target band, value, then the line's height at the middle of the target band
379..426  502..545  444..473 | 4.4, 115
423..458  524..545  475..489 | 2.1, 115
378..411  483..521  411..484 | 4.5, 111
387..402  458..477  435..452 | -1.3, 99.7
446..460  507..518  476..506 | 1.4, 108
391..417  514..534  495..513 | 1.5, 121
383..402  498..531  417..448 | 0.6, 113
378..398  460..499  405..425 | -0.9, 108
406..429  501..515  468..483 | 2.7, 113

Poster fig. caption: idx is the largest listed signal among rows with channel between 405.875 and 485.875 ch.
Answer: 120.7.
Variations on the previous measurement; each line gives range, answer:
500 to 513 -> 122.7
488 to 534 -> 137.7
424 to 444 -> 117.6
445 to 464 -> 107.7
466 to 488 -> 107.6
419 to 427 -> 118.3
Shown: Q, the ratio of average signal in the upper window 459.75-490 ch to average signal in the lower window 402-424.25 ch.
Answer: 0.9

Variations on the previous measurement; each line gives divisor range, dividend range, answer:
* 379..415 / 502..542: 1.06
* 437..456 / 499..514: 1.07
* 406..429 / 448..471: 0.86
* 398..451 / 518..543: 1.12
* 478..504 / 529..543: 1.18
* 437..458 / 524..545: 1.20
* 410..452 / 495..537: 1.07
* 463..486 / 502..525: 1.21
